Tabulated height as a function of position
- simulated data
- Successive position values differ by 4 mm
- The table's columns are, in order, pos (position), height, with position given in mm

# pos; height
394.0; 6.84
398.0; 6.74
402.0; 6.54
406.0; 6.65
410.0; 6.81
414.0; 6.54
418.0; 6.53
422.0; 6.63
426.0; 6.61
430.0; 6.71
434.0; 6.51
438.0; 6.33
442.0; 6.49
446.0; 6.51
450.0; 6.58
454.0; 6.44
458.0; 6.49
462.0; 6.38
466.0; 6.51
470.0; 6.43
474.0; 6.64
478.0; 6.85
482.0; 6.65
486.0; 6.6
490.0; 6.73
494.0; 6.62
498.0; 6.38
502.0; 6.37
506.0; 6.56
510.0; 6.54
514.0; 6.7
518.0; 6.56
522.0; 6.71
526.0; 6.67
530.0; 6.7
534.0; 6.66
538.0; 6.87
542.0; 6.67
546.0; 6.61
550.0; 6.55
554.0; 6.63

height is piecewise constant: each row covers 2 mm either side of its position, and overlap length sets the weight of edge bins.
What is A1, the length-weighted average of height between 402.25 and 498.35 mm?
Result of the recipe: 6.57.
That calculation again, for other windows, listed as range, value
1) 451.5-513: 6.55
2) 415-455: 6.54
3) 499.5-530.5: 6.59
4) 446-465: 6.48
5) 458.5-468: 6.45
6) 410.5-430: 6.61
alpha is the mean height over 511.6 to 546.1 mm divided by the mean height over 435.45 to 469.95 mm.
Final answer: 1.03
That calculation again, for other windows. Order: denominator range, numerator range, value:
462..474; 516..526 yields 1.02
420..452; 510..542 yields 1.02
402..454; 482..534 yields 1.00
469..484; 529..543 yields 1.01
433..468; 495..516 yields 1.01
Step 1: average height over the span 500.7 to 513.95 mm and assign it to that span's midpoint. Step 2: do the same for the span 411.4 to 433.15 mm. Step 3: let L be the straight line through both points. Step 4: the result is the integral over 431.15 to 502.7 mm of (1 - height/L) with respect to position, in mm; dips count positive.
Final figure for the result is 0.3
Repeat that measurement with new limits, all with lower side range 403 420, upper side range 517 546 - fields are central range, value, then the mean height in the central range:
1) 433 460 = 0.7 mm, 6.48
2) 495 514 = 0.5 mm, 6.5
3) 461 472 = 0.3 mm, 6.45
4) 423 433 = 0.0 mm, 6.64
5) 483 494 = 0.0 mm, 6.66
